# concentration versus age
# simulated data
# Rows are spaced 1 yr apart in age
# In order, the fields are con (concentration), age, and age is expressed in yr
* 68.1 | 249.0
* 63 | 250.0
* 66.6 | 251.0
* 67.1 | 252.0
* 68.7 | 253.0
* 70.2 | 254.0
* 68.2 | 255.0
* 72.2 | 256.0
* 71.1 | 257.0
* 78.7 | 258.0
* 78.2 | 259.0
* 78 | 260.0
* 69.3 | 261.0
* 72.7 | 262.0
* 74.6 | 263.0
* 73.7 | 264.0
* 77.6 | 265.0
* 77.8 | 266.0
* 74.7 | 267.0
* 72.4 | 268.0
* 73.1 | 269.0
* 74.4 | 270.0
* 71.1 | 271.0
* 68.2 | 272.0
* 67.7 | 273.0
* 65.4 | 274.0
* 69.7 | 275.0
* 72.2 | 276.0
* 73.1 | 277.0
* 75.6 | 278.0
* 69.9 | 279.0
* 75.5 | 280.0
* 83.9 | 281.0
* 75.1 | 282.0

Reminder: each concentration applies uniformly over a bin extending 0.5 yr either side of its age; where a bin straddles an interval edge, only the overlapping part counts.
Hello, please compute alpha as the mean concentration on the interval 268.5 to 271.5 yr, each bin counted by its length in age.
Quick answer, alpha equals 72.9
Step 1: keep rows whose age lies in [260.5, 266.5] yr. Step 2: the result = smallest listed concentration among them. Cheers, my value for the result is 69.3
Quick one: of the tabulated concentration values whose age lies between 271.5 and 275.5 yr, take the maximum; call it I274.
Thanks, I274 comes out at 69.7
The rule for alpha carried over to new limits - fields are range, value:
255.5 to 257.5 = 71.7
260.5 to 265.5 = 73.6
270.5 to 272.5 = 69.7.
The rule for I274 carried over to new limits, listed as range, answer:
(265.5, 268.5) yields 77.8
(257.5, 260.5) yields 78.7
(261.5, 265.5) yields 77.6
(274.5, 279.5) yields 75.6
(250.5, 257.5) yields 72.2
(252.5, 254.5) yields 70.2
